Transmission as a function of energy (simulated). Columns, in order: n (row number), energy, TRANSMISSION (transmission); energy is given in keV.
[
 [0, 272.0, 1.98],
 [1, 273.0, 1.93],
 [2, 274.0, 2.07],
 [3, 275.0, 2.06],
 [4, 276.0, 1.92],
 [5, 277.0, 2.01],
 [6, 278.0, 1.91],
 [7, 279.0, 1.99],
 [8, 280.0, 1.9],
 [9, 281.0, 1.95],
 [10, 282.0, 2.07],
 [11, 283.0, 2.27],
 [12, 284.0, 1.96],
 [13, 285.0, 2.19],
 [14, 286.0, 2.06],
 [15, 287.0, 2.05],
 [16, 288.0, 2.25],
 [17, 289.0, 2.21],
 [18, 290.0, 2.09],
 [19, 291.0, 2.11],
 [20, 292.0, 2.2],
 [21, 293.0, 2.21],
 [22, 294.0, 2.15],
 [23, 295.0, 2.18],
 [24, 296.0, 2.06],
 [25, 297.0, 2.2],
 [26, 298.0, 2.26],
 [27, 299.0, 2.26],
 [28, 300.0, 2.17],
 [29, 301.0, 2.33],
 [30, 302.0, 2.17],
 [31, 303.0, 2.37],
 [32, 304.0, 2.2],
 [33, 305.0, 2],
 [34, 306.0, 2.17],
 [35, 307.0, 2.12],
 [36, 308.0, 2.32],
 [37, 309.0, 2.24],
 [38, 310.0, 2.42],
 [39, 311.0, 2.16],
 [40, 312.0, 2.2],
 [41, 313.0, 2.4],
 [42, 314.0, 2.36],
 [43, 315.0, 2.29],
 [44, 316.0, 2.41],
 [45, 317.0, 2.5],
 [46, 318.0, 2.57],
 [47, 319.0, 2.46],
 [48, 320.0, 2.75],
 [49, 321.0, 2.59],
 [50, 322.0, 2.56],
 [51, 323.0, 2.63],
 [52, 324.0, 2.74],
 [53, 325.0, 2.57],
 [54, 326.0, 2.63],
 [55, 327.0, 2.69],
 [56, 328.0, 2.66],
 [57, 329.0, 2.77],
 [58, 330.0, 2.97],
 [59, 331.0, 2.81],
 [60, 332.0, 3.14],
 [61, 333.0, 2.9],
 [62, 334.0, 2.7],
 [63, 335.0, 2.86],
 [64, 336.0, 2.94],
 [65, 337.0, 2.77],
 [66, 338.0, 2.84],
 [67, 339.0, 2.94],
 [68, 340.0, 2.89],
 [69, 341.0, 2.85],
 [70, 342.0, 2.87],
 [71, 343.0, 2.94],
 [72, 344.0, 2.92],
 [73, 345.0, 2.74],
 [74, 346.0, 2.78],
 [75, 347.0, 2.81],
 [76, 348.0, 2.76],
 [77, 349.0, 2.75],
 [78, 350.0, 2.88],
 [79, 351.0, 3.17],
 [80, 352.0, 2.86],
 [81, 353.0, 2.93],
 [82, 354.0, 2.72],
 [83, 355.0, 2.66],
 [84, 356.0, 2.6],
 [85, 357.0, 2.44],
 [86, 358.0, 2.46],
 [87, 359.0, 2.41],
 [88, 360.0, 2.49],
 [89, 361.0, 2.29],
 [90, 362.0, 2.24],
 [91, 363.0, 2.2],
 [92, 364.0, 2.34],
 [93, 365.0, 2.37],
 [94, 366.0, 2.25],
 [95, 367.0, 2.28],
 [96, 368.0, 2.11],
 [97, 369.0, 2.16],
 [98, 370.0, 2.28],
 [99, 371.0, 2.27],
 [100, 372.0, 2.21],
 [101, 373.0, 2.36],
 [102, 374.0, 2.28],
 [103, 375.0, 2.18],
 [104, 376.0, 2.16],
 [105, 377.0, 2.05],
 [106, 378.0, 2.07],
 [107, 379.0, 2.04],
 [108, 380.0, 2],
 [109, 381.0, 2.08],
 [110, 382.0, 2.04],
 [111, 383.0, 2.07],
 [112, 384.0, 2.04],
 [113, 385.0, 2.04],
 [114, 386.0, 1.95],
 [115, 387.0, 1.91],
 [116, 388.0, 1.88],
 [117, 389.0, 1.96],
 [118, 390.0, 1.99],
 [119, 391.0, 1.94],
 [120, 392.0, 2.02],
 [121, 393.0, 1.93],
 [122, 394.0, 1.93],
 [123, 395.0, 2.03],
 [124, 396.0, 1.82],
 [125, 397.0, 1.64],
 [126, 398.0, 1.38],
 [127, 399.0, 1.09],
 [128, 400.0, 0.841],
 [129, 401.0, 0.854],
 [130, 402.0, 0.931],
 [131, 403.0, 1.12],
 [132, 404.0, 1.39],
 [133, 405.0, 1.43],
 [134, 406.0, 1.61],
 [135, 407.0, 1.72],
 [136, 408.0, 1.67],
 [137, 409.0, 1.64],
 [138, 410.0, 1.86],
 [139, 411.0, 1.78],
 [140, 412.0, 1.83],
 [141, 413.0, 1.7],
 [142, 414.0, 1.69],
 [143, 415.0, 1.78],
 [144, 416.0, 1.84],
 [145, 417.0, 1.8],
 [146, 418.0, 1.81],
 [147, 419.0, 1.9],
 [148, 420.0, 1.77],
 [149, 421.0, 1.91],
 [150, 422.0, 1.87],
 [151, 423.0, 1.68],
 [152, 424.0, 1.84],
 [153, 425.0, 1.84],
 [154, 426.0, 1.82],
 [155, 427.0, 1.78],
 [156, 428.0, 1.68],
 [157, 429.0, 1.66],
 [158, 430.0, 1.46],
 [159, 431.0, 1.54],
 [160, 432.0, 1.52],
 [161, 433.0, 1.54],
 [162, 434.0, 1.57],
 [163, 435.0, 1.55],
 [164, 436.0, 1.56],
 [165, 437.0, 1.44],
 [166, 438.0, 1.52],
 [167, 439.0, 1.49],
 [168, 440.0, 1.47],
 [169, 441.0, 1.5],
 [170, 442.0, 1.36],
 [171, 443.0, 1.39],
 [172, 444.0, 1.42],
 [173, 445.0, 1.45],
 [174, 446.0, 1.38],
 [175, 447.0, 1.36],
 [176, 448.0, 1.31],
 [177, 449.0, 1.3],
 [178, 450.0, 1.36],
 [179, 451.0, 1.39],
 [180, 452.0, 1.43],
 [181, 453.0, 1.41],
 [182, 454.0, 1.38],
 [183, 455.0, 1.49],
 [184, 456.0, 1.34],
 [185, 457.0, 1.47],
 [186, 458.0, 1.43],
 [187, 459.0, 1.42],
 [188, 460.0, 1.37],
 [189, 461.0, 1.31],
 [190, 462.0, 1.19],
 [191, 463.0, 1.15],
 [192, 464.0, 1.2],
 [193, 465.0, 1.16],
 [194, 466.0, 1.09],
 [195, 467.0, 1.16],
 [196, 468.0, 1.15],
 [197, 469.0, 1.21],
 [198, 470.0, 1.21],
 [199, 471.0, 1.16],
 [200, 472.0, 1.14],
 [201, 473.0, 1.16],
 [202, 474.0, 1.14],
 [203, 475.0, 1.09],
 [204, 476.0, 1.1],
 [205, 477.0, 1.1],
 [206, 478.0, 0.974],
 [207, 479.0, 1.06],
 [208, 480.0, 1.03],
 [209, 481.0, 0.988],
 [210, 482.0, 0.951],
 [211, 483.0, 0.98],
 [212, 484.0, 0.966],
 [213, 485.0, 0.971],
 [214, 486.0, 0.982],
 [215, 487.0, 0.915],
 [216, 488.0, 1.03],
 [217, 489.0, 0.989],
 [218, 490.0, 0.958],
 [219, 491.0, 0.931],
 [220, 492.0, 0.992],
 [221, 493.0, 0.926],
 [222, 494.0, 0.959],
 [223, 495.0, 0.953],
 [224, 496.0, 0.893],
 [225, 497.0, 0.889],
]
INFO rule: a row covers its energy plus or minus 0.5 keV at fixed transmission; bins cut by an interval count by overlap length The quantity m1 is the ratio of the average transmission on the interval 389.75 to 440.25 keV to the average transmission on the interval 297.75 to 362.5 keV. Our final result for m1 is 0.6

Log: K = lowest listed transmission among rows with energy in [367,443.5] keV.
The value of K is 0.841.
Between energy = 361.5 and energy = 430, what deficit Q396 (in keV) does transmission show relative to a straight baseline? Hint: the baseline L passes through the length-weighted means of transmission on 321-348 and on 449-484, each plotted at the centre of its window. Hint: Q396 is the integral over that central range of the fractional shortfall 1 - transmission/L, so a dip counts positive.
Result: 6.6 keV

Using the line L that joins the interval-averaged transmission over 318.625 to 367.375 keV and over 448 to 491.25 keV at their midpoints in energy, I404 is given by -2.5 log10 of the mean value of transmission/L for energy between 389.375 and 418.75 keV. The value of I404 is 0.198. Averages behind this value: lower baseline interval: 2.69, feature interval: 1.63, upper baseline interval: 1.17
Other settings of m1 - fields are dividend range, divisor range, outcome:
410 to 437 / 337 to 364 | 0.64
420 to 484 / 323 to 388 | 0.55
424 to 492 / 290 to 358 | 0.51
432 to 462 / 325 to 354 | 0.50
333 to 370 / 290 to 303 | 1.20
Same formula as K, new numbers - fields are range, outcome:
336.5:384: 2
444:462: 1.19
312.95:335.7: 2.29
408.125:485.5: 0.951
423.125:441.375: 1.44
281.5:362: 1.96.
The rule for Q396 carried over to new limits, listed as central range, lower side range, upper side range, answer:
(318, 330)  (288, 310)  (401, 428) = -3.26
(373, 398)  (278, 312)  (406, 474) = -3.53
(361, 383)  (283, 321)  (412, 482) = -3.96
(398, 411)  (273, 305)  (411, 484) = 1.97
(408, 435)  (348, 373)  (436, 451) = -0.57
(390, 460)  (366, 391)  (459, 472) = 1.64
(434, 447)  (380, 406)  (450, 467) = -0.32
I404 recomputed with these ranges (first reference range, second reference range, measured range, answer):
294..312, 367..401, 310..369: -0.248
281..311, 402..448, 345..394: -0.234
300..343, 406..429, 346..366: -0.138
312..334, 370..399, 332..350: -0.166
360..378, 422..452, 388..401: 0.173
